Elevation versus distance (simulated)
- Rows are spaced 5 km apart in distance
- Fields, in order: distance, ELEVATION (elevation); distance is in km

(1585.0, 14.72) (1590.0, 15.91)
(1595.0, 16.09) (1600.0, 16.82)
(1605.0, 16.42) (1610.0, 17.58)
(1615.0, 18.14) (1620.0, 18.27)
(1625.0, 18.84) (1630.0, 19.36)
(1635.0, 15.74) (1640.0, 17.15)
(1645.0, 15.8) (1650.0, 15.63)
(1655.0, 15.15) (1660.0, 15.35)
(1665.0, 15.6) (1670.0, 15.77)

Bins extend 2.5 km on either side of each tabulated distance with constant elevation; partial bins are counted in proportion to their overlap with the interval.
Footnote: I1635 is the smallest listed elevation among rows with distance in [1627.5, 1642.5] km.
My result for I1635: 15.74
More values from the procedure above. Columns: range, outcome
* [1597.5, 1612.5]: 16.42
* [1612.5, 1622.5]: 18.14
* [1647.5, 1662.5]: 15.15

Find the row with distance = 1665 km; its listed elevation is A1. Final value 15.6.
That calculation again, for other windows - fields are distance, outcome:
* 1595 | 16.09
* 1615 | 18.14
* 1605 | 16.42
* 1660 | 15.35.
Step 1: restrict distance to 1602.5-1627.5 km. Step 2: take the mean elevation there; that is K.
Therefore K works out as 17.9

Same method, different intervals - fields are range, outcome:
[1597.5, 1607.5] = 16.6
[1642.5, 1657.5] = 15.5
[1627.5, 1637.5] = 17.6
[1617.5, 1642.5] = 17.9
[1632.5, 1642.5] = 16.4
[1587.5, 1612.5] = 16.6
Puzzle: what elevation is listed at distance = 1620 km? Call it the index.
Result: 18.27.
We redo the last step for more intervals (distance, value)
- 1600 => 16.82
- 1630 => 19.36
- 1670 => 15.77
